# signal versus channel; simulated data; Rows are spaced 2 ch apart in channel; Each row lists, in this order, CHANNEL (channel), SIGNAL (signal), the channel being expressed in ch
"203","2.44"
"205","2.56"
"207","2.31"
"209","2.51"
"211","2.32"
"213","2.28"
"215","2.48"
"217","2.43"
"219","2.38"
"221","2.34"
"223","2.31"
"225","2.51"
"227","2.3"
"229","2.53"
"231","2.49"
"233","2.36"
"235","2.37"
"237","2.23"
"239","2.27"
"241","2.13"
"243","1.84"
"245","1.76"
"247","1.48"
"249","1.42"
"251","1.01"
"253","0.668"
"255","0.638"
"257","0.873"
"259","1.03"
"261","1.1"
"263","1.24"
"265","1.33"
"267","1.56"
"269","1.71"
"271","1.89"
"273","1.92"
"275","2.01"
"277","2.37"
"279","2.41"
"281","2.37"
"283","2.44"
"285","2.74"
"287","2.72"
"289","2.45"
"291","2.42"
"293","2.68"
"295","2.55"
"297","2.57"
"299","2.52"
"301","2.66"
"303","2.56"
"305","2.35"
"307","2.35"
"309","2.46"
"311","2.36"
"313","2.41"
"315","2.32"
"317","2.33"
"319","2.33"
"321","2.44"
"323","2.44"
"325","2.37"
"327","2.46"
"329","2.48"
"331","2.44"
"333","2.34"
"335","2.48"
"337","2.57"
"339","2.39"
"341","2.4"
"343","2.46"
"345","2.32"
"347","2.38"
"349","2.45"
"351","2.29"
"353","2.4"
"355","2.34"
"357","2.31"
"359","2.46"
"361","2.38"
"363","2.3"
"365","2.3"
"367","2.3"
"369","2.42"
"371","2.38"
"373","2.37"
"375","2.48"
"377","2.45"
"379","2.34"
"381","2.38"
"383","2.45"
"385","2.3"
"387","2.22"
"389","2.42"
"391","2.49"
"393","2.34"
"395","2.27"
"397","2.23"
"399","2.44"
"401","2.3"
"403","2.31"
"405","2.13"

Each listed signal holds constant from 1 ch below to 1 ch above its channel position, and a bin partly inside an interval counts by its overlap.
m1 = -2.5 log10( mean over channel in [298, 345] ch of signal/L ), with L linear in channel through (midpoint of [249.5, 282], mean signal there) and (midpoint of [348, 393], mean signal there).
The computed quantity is -0.23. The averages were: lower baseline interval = 1.51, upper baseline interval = 2.37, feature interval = 2.43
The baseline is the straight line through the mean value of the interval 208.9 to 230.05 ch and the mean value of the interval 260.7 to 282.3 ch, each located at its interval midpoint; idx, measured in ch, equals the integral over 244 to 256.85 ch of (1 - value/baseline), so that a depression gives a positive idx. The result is 5.78 ch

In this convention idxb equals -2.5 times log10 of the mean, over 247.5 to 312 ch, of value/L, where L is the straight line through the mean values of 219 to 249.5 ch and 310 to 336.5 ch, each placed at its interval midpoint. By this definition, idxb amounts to 0.17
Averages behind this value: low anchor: 2.18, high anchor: 2.4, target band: 1.98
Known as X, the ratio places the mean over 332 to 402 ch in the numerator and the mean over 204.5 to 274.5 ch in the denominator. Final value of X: 1.3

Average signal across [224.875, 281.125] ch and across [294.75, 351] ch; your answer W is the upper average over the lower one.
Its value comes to 1.38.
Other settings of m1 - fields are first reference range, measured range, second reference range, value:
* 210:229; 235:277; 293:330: 0.48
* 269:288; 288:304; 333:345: -0.10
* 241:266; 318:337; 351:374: -0.21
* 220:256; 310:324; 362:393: -0.09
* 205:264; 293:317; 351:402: -0.15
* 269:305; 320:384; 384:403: -0.02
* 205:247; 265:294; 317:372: 0.05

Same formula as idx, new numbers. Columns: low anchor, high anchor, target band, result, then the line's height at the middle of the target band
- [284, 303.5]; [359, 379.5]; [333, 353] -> 0.32 ch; 2.45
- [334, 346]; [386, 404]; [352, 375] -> 0.27 ch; 2.39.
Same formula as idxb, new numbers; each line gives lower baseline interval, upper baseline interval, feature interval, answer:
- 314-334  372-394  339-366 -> 0.01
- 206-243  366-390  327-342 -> -0.03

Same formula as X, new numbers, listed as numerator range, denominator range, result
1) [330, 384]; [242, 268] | 1.95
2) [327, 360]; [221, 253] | 1.19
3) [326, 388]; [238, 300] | 1.27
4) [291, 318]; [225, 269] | 1.48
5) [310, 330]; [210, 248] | 1.06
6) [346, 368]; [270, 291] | 1.01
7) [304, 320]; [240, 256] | 1.73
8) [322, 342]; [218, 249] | 1.11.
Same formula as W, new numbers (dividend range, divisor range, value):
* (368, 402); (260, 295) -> 1.13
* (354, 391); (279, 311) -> 0.94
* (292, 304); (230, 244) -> 1.16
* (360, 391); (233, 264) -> 1.58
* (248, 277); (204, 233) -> 0.56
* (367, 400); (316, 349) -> 0.98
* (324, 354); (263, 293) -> 1.12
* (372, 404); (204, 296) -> 1.16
